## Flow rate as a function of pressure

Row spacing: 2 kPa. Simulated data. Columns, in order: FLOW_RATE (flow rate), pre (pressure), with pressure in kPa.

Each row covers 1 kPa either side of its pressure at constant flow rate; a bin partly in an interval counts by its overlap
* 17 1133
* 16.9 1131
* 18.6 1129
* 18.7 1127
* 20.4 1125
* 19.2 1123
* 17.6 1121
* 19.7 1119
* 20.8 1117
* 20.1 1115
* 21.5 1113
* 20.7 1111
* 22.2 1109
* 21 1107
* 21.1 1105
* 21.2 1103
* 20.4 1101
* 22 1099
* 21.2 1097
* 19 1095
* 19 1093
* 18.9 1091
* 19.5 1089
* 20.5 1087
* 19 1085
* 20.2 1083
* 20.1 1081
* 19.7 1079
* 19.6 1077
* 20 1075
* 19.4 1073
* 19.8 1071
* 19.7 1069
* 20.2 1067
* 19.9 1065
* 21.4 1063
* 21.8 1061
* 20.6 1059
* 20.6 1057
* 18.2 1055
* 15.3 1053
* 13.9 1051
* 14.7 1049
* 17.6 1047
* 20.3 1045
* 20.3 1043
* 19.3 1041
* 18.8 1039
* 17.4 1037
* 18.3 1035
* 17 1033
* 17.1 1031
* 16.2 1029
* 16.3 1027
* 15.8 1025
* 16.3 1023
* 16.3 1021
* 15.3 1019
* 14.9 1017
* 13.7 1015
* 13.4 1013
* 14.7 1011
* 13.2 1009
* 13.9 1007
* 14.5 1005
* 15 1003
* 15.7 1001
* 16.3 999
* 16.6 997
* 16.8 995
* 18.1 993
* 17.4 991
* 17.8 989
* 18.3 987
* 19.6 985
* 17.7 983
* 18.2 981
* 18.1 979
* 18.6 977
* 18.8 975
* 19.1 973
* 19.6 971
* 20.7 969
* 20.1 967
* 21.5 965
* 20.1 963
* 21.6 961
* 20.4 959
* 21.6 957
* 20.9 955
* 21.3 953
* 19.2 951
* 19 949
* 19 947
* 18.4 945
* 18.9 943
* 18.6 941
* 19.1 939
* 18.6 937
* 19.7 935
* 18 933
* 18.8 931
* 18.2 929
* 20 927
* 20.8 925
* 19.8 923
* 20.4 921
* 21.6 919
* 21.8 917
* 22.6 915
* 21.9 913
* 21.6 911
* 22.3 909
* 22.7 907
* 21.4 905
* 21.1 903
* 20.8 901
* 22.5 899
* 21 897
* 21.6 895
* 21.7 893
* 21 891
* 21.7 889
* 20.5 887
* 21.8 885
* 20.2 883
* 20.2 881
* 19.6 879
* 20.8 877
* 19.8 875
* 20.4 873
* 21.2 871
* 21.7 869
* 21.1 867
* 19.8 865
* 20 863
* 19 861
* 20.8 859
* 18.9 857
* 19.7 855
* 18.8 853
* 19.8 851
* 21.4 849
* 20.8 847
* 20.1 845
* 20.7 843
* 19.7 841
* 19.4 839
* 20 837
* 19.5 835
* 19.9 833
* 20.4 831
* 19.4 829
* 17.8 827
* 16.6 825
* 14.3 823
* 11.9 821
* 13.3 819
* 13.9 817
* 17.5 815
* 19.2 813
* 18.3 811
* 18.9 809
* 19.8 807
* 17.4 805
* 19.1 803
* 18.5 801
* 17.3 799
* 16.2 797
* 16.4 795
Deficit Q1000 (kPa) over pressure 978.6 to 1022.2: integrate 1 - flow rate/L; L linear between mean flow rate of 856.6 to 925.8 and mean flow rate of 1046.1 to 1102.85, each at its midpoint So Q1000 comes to 8.5 kPa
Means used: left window 21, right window 19.4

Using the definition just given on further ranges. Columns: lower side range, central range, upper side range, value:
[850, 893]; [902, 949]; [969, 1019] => -3.6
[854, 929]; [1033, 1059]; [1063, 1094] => 2.6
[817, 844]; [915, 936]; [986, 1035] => -4.1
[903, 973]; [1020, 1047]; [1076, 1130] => 3.4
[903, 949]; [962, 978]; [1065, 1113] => 0.3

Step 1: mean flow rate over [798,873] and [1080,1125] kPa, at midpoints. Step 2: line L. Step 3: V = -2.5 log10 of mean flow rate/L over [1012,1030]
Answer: 0.28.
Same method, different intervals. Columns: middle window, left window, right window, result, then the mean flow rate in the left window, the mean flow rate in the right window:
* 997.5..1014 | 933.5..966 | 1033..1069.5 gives 0.30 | 19.8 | 18.7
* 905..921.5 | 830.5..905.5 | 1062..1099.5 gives -0.08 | 20.5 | 19.9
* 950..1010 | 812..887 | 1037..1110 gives 0.06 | 19.2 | 19.6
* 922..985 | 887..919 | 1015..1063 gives 0.03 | 21.7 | 17.5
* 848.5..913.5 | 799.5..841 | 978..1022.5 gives -0.20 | 17.8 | 16.2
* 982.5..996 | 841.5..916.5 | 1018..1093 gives 0.08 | 20.8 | 18.5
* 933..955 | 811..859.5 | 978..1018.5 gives -0.14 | 18.5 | 16.2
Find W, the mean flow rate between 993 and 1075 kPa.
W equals 17.2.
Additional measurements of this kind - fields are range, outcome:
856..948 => 20.5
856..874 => 20.3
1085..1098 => 19.6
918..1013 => 18.5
